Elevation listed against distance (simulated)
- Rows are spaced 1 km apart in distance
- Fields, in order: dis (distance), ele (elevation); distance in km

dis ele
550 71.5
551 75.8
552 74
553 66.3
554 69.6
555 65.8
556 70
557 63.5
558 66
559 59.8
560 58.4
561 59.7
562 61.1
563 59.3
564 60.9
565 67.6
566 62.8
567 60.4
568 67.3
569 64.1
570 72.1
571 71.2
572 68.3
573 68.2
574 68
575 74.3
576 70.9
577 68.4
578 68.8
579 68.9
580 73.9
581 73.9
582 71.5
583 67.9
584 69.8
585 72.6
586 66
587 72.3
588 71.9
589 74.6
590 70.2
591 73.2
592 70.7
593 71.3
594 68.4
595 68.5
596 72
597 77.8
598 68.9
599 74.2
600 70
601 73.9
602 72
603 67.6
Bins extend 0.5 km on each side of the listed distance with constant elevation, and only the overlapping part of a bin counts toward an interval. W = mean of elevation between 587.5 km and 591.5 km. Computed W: 72.5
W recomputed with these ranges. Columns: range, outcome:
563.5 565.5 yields 64.2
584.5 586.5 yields 69.3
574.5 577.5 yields 71.2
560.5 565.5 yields 61.7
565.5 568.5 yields 63.5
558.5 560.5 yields 59.1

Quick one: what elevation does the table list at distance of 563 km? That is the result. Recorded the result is 59.3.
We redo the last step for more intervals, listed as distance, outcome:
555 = 65.8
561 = 59.7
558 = 66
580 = 73.9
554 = 69.6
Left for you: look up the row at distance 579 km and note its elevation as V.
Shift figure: 68.9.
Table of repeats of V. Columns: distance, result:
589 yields 74.6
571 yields 71.2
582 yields 71.5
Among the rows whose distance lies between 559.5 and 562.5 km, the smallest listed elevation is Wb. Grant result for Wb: 58.4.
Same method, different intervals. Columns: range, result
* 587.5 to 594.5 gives 68.4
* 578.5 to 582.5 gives 68.9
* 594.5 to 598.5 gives 68.5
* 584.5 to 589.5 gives 66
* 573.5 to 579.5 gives 68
